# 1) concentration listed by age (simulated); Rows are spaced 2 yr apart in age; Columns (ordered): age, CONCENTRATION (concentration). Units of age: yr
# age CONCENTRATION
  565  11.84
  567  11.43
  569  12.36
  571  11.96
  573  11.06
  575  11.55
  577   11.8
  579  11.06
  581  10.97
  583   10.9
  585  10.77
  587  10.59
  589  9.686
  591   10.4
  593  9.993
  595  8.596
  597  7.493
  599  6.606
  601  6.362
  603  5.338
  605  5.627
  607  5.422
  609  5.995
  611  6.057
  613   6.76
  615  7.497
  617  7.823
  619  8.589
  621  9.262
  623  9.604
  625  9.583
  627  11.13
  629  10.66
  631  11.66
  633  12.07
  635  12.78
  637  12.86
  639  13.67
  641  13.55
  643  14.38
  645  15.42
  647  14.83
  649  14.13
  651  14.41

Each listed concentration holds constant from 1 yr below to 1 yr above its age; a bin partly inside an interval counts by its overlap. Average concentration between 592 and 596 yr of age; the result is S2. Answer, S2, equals 9.29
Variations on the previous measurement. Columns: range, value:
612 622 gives 7.99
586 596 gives 9.85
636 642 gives 13.4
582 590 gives 10.5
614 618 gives 7.66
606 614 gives 6.06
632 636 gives 12.4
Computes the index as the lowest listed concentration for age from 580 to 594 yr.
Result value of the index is 9.686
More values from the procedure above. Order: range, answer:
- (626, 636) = 10.66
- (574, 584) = 10.9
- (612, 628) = 6.76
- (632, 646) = 12.07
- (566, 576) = 11.06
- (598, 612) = 5.338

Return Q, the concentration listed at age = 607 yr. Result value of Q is 5.422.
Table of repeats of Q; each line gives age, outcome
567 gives 11.43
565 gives 11.84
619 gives 8.589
